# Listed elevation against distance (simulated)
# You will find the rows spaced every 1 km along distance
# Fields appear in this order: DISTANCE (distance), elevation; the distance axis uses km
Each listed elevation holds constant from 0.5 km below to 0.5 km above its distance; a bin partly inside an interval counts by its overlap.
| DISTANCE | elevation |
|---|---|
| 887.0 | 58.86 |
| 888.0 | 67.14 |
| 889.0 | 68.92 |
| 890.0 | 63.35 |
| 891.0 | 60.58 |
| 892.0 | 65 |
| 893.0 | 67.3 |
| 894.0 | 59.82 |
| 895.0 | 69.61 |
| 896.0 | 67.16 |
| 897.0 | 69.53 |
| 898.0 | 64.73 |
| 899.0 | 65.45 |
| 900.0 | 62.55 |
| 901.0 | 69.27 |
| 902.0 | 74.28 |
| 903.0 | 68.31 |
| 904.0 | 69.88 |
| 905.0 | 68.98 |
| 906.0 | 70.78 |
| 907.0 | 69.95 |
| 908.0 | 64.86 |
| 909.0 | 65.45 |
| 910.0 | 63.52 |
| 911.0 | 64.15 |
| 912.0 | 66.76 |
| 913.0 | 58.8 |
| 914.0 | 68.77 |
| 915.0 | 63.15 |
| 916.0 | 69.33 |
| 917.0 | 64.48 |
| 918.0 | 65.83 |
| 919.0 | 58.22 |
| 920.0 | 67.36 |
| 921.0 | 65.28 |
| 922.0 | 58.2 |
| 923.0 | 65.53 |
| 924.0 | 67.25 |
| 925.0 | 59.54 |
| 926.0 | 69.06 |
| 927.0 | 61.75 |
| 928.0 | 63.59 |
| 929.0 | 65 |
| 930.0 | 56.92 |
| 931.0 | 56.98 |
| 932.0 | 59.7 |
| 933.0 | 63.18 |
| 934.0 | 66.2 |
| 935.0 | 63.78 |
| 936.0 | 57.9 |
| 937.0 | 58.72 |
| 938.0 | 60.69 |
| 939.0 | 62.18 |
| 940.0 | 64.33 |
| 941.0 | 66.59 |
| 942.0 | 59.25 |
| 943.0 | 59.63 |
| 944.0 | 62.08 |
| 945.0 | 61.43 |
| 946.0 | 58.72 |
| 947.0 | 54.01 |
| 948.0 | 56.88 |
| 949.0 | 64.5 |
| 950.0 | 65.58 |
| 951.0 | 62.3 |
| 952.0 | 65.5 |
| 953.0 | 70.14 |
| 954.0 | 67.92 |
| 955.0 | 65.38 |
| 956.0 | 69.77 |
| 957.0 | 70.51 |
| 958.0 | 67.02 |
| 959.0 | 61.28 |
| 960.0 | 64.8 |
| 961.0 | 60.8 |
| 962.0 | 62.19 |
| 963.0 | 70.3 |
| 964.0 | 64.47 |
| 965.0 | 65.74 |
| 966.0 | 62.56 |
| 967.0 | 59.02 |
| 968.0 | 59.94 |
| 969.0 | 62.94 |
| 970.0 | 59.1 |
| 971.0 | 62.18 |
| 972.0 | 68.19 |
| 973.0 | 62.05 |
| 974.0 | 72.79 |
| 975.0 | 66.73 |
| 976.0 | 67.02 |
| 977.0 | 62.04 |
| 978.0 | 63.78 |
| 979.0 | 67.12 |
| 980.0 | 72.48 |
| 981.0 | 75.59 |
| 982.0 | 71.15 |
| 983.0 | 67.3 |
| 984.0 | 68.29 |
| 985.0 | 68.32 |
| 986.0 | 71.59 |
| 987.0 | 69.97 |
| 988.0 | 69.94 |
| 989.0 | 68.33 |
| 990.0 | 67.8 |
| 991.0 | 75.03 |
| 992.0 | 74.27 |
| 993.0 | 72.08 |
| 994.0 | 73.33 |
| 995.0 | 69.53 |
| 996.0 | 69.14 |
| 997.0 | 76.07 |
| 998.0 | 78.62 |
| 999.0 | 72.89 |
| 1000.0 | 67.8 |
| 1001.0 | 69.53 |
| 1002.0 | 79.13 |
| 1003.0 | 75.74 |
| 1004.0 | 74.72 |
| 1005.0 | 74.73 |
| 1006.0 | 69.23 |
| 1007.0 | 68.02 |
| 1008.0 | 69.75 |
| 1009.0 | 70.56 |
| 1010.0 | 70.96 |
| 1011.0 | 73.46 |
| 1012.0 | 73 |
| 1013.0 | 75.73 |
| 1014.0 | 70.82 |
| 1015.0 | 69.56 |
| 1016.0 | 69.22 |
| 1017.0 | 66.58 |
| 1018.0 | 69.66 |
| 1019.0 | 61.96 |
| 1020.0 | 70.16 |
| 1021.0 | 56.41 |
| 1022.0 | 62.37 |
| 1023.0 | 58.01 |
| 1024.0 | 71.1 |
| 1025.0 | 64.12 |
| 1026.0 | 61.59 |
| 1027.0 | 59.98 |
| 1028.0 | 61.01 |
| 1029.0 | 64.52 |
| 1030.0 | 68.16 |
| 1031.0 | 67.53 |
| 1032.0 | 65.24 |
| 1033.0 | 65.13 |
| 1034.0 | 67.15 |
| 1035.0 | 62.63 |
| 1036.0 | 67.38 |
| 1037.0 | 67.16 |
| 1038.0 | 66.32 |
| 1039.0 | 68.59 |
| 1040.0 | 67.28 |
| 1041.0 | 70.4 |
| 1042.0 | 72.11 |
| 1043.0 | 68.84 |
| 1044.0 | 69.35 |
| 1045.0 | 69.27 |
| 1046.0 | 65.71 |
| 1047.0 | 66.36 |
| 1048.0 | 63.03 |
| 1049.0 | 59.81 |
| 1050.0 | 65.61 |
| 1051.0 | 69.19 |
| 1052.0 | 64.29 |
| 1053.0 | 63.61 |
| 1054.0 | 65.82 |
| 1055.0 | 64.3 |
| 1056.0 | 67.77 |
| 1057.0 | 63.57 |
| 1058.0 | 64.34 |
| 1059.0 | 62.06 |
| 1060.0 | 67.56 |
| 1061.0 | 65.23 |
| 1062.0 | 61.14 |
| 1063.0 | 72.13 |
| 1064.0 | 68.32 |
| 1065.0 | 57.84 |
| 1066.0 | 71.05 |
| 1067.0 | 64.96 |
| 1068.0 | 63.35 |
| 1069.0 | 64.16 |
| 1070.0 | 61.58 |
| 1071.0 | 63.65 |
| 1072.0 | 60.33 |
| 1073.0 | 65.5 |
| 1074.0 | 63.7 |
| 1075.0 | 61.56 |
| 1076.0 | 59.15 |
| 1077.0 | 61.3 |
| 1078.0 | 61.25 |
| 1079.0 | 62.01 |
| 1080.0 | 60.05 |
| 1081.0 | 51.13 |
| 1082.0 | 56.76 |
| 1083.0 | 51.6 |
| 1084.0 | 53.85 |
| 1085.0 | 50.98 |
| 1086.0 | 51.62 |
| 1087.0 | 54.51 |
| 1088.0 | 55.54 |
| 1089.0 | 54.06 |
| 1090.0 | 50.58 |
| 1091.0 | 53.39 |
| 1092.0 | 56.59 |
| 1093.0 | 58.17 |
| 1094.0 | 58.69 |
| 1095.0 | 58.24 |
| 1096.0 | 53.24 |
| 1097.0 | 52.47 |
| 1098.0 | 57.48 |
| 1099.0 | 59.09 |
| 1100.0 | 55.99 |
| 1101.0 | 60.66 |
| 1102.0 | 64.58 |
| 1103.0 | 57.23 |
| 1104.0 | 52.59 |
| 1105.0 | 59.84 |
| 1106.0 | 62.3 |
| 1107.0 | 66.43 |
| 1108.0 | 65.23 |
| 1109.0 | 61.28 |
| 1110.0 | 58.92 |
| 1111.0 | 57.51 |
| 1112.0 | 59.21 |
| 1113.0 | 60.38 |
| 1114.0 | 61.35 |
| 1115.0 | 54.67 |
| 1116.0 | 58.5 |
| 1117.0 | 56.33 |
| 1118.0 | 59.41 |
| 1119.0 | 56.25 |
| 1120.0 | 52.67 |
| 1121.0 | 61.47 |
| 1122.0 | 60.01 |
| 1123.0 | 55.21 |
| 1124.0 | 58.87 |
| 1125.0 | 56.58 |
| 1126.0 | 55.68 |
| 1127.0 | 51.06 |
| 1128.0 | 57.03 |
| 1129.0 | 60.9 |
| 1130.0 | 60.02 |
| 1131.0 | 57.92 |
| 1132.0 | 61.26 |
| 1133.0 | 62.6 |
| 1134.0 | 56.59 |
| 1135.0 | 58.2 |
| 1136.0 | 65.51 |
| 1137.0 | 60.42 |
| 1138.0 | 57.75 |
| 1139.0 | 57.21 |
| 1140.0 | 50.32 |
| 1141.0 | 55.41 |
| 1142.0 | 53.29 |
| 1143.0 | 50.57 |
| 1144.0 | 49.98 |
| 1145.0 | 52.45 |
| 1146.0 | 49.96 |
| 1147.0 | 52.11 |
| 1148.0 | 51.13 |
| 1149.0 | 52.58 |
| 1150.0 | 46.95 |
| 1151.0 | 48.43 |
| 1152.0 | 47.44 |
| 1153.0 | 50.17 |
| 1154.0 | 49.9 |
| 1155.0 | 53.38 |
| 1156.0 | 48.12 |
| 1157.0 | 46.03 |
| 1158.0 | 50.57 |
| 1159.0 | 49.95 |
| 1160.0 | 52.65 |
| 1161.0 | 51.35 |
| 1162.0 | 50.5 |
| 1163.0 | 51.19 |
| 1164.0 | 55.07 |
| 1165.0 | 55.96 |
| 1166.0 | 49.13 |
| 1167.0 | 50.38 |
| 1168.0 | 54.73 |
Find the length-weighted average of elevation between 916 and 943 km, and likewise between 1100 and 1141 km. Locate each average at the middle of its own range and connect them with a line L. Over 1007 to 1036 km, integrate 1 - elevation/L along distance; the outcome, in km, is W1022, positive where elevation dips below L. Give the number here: -2.8 km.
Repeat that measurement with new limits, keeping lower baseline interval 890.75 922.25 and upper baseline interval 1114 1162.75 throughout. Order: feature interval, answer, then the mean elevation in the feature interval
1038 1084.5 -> -4.4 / 63.9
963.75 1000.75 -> -3.6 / 68.3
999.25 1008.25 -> -1.6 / 72.2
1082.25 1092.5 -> 0.7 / 53.4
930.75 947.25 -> 0.8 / 61.1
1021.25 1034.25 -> -0.9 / 64.1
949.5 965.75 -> -0.6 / 65.8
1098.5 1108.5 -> -0.7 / 60.4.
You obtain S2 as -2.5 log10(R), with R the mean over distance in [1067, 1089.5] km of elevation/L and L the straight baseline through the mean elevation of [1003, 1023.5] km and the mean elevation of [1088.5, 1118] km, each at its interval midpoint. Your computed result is 0.05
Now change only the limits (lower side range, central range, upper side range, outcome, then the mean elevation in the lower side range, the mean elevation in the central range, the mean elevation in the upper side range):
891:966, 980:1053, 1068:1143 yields -0.12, 64.4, 68.7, 58.1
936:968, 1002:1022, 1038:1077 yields -0.09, 63.2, 70.1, 65.3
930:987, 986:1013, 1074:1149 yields -0.16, 64.3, 72.1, 57.1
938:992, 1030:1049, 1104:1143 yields -0.08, 65.4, 67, 58.3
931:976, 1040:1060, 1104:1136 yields -0.09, 63.4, 66.1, 58.8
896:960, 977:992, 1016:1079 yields -0.08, 64.3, 69.7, 65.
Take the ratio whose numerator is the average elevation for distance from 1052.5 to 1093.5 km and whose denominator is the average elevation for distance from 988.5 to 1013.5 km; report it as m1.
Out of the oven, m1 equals 0.8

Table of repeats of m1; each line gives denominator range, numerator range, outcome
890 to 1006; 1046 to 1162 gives 0.88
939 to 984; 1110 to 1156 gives 0.86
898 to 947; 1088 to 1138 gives 0.91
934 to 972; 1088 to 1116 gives 0.92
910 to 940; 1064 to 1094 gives 0.93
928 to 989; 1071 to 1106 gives 0.89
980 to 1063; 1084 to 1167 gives 0.81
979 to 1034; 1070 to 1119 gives 0.84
